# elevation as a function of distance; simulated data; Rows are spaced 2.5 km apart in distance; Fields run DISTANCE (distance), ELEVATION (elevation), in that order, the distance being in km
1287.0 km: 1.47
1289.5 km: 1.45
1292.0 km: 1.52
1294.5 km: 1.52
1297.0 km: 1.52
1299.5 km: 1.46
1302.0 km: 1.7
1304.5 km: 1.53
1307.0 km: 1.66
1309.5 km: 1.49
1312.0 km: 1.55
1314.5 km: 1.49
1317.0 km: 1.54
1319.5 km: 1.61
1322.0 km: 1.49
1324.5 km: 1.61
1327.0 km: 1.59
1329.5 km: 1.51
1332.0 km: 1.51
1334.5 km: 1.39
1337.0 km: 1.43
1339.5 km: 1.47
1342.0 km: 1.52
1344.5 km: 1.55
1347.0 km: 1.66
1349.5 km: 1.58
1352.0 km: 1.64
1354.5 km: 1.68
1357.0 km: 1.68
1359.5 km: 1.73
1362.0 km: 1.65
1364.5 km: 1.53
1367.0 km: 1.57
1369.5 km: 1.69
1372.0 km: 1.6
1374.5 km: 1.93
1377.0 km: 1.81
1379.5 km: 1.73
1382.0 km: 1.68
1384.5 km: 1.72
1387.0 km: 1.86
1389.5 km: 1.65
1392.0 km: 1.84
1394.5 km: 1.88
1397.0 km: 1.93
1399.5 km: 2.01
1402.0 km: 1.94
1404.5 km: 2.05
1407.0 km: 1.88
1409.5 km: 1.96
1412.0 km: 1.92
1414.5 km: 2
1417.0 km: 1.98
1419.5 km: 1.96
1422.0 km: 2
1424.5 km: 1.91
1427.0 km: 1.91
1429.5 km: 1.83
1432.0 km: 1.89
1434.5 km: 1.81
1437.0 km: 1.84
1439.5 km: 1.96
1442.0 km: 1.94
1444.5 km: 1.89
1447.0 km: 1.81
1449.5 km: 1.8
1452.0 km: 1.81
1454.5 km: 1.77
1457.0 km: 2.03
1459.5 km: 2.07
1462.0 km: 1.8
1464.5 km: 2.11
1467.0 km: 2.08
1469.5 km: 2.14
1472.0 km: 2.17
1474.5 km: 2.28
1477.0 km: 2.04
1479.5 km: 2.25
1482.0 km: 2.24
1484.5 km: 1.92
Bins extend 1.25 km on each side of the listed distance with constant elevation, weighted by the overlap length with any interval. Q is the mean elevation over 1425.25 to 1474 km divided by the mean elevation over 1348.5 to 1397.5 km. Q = 1.13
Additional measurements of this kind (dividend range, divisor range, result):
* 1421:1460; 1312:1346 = 1.24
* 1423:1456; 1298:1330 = 1.20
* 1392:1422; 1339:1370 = 1.21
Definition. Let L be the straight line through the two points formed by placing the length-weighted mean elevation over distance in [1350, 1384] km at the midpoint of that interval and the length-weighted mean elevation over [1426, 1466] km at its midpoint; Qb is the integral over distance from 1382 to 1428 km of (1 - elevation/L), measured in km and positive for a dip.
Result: -3.1 km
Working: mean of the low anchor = 1.68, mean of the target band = 1.9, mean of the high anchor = 1.89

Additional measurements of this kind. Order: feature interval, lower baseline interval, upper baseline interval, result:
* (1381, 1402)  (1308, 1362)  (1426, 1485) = -0.9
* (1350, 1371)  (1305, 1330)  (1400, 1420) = 1.2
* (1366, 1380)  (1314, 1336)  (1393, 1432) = 0.2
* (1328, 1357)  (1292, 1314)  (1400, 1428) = 2.6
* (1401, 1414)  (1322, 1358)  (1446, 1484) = -1.0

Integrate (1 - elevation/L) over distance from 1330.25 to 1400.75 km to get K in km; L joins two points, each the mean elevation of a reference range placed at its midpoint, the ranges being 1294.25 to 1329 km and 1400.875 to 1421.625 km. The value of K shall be 4.1 km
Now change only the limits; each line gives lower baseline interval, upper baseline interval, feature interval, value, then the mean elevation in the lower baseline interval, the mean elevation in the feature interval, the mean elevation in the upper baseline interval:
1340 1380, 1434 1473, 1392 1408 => -1.48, 1.65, 1.94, 1.94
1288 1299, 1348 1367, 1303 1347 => 0.99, 1.5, 1.53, 1.64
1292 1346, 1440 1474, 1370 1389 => -0.38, 1.53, 1.75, 1.96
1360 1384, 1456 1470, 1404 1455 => 0.08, 1.69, 1.9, 2.03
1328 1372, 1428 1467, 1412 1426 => -1.25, 1.58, 1.96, 1.9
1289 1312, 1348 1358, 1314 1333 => 0.49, 1.54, 1.55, 1.64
